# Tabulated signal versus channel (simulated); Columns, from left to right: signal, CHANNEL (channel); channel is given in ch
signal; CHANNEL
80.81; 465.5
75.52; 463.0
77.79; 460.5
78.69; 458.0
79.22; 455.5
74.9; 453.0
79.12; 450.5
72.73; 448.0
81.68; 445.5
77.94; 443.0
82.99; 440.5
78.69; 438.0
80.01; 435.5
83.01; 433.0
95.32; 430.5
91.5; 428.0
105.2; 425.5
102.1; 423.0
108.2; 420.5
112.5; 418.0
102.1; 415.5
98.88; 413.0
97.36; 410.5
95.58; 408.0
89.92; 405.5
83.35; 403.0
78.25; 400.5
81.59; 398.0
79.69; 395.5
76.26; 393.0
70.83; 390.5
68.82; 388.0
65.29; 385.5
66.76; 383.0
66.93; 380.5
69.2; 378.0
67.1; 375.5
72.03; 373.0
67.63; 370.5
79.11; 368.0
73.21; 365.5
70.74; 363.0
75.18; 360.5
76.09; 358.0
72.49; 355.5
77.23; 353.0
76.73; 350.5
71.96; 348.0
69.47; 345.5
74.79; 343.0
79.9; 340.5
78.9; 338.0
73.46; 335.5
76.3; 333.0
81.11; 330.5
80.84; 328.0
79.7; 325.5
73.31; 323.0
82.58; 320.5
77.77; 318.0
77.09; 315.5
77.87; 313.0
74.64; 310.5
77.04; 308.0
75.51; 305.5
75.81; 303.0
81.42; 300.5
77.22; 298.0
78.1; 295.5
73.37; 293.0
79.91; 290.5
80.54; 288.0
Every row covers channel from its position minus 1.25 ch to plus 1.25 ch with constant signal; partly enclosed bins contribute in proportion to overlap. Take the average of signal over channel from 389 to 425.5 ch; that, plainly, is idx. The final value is 91.5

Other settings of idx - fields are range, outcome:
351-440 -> 82.2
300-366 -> 76.3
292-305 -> 77.2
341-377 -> 73.2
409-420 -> 103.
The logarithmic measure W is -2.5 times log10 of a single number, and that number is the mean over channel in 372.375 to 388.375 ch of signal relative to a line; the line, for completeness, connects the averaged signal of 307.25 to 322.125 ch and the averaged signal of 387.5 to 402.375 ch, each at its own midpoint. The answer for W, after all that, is 0.13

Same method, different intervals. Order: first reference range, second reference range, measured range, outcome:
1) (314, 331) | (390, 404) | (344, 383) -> 0.094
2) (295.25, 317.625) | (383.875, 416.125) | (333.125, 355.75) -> 0.062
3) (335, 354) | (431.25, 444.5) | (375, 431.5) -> -0.090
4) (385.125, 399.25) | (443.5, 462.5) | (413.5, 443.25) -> -0.227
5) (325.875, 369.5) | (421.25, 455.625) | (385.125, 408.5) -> 0.027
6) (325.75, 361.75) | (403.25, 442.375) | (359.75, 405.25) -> 0.162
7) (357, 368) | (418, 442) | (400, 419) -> -0.093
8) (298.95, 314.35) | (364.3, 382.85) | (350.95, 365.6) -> -0.035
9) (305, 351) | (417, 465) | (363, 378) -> 0.125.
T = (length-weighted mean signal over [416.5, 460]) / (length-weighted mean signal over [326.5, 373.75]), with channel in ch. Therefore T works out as 1.2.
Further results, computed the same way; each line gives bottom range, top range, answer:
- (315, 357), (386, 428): 1.18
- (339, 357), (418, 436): 1.30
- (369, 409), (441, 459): 1.04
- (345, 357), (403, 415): 1.28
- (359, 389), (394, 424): 1.34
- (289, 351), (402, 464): 1.15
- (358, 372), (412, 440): 1.30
